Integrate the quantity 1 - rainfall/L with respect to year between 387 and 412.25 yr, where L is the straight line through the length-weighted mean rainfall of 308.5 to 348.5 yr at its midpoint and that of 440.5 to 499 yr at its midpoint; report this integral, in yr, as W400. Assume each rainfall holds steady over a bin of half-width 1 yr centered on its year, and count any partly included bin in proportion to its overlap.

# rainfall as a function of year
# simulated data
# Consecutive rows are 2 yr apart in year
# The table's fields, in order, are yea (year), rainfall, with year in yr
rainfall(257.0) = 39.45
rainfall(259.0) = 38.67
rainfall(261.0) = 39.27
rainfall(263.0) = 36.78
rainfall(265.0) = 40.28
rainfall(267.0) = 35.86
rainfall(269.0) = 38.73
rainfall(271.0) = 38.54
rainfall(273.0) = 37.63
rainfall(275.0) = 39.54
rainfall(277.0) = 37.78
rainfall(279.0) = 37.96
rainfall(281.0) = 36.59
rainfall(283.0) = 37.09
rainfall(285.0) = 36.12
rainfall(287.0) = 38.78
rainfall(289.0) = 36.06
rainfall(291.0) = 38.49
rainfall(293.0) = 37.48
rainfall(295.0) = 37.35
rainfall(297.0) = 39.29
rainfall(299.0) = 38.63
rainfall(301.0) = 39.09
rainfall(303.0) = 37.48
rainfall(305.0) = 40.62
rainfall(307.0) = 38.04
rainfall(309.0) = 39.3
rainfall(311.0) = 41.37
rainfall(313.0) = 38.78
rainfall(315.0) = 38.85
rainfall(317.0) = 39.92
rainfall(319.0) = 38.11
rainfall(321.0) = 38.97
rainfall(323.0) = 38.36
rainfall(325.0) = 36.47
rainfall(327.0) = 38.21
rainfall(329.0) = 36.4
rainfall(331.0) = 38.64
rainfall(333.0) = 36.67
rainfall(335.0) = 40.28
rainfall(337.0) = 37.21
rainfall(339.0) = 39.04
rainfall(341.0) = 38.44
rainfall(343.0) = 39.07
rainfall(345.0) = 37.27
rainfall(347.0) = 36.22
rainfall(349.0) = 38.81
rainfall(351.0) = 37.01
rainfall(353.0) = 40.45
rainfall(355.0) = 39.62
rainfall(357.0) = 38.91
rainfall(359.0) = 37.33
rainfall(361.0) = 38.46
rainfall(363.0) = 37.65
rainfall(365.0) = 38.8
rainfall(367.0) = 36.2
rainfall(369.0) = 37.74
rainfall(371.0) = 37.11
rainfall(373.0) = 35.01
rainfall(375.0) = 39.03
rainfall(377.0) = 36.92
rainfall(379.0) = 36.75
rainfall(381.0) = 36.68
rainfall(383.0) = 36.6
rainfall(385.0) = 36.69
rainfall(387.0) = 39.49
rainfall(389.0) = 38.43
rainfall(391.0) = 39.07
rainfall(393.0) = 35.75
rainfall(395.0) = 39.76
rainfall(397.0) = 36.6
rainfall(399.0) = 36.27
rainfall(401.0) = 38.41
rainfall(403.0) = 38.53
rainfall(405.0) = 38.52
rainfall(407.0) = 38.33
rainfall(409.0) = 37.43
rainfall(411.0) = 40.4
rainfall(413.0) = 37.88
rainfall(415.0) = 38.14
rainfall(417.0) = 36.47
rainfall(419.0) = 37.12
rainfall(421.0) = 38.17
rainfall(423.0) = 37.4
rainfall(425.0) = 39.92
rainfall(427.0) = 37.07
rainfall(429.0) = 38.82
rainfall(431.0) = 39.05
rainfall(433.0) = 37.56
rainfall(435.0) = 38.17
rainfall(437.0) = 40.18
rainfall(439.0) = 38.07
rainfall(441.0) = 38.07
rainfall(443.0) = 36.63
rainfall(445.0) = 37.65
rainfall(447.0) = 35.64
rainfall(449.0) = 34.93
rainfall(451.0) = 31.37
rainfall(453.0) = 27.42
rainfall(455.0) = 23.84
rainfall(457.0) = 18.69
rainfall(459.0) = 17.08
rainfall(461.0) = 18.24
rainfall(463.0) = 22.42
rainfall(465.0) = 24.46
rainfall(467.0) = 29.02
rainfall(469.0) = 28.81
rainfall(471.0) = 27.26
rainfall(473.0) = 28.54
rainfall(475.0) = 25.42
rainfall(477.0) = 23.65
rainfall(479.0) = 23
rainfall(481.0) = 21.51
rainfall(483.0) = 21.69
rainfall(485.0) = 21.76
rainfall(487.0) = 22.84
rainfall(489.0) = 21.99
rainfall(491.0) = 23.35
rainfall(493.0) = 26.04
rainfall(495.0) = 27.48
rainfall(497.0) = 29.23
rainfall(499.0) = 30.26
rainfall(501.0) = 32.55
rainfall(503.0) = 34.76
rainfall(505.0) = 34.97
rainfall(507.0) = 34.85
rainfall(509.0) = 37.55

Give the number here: -4.5 yr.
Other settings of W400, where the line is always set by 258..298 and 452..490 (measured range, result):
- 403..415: -4.4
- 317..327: -1.0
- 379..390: -2.8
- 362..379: -3.4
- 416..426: -3.9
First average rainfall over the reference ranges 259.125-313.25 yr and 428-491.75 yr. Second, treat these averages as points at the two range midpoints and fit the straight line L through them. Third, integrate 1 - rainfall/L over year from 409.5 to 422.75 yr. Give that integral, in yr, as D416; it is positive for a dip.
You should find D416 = -2.9 yr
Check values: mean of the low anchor 38.3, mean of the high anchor 28.7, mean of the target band 38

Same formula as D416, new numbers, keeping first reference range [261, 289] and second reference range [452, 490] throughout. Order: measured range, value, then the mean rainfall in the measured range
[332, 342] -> -1.5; 38.3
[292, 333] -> -4.0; 38.5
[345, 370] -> -4.9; 38.1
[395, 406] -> -3.5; 37.9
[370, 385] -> -3.2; 36.9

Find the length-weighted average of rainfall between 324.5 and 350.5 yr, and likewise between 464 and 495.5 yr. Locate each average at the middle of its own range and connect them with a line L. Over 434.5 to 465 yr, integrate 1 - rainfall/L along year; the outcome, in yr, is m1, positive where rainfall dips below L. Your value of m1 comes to -2.8 yr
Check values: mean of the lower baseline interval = 37.9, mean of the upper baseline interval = 24.8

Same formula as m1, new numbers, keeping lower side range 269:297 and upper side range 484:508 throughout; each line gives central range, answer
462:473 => 1.11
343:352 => -0.68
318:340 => -1.43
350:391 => -4.72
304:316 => -0.97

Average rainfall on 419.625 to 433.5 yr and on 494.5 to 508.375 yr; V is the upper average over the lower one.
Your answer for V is 0.84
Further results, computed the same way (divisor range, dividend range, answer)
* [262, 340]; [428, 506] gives 0.76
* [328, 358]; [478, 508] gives 0.71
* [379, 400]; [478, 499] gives 0.65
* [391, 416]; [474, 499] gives 0.64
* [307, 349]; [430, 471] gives 0.80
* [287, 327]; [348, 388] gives 0.98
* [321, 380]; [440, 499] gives 0.70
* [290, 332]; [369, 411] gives 0.98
